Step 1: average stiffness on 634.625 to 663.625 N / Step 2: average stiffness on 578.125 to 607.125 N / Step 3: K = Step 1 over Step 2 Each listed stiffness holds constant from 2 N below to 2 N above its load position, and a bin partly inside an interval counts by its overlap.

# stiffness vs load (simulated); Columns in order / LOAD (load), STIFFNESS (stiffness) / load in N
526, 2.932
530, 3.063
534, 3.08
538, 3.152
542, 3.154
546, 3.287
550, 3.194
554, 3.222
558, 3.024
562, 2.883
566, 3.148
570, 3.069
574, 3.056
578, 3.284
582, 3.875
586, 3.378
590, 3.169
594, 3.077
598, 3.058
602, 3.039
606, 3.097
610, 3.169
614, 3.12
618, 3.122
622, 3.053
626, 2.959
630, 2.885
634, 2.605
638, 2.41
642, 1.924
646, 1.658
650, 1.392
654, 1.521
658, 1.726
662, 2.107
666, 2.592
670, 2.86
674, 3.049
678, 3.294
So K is 0.6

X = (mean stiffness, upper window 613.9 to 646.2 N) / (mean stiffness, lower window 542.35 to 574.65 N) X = 0.86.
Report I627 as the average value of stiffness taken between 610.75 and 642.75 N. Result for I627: 2.81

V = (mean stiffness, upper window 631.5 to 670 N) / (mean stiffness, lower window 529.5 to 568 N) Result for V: 0.66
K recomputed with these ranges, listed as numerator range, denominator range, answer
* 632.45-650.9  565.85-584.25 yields 0.61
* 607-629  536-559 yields 0.97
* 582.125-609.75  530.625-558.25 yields 1.01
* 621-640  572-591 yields 0.82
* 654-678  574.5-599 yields 0.74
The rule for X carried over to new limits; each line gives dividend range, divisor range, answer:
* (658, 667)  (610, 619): 0.70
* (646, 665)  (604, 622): 0.56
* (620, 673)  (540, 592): 0.72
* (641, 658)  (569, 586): 0.48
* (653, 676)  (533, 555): 0.74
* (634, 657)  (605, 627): 0.60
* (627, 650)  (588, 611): 0.73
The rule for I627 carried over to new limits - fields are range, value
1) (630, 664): 1.97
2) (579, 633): 3.15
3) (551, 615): 3.17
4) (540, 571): 3.12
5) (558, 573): 3.03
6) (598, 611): 3.09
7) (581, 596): 3.34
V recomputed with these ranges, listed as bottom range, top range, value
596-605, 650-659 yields 0.51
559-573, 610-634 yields 0.99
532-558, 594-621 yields 0.98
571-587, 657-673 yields 0.71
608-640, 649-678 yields 0.78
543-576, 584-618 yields 1.01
